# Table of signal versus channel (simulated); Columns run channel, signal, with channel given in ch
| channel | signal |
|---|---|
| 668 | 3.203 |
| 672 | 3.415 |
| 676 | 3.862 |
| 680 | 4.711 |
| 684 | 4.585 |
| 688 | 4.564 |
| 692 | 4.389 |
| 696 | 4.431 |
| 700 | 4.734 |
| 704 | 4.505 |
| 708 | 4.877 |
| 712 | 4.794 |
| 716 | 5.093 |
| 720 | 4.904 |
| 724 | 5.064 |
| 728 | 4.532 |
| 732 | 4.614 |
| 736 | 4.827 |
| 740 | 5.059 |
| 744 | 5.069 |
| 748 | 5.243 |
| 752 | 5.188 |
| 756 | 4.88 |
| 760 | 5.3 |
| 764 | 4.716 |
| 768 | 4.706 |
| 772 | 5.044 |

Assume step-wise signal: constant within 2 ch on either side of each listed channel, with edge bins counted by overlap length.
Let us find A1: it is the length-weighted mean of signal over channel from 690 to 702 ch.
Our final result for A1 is 4.52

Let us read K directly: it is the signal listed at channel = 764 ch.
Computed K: 4.716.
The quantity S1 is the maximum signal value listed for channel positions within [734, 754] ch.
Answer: 5.243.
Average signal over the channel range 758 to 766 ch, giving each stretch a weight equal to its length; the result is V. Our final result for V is 5.01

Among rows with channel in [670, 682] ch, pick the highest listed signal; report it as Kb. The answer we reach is 4.711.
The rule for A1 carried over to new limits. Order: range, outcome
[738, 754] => 5.14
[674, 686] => 4.39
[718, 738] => 4.79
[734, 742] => 4.94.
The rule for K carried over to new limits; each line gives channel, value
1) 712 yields 4.794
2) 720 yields 4.904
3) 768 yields 4.706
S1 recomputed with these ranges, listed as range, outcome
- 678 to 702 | 4.734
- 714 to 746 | 5.093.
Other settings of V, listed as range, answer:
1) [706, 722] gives 4.92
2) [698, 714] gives 4.73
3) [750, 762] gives 5.12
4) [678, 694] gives 4.56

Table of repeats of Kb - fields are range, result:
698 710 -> 4.877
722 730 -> 5.064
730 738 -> 4.827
